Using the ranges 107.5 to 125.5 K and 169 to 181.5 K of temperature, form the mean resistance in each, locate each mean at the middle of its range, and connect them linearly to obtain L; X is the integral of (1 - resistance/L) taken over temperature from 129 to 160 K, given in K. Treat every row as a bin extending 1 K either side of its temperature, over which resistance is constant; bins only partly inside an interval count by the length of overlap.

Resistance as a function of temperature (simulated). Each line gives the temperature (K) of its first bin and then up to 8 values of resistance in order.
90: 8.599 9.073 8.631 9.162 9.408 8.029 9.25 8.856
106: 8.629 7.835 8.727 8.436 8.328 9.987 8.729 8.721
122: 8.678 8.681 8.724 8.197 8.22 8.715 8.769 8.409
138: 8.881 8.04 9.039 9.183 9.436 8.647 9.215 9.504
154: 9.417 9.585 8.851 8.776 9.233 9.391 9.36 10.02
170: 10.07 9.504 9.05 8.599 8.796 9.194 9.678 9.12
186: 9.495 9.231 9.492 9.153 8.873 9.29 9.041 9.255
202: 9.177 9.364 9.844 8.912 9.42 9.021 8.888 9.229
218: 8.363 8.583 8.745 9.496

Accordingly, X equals 0.1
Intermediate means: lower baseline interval 8.7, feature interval 8.92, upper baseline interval 9.22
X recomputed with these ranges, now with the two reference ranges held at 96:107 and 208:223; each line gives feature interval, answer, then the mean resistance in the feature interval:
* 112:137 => 0.6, 8.67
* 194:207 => -0.6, 9.29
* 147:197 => -2.1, 9.26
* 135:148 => 0.1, 8.82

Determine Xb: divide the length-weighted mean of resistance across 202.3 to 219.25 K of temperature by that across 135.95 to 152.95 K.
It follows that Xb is 1.02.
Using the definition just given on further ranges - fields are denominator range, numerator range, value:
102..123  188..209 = 1.06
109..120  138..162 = 1.03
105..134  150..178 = 1.08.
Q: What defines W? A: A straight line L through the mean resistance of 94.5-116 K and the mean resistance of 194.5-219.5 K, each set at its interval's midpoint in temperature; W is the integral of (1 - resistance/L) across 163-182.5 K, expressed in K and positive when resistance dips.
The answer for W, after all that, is -0.8 K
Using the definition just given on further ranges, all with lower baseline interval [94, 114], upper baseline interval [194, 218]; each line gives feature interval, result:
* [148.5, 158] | -0.44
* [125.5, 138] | 0.41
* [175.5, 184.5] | -0.05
